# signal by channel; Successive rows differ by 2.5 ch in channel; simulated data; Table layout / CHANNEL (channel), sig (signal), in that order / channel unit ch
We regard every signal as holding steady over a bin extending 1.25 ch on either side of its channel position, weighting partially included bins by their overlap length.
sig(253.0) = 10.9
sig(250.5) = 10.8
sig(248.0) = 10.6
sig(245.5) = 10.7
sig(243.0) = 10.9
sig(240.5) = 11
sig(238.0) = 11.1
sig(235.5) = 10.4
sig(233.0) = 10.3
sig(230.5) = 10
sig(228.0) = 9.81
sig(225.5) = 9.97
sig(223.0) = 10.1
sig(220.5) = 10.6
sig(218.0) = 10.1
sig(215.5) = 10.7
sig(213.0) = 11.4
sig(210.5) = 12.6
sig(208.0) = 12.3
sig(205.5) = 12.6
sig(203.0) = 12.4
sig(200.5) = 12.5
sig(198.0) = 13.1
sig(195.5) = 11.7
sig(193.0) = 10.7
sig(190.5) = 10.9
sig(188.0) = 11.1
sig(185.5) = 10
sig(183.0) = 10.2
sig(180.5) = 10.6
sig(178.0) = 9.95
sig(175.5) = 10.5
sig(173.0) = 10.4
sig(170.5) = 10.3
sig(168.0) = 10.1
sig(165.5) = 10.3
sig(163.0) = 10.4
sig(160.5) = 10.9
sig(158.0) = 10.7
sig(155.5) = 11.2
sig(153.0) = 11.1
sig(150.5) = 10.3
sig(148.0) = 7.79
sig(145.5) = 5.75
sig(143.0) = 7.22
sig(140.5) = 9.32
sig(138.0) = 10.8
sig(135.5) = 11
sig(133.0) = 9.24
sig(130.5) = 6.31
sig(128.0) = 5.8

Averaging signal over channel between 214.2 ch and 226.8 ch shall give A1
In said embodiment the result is 10.3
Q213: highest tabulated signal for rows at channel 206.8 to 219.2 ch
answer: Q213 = 12.6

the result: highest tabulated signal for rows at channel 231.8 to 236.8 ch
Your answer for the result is 10.4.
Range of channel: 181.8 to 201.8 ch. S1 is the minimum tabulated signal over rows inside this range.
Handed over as 10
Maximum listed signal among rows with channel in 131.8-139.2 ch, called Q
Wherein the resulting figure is 11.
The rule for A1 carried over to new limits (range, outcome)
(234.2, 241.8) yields 10.8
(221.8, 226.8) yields 10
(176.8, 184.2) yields 10.3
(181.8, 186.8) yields 10.1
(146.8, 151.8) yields 9.08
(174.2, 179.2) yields 10.2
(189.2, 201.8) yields 11.8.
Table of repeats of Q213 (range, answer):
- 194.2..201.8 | 13.1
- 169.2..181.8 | 10.6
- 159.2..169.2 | 10.9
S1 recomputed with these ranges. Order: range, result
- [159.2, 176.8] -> 10.1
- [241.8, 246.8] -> 10.7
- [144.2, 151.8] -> 5.75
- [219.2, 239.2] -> 9.81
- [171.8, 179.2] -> 9.95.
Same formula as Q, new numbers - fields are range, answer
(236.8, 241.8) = 11.1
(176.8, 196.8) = 11.7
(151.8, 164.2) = 11.2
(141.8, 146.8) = 7.22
